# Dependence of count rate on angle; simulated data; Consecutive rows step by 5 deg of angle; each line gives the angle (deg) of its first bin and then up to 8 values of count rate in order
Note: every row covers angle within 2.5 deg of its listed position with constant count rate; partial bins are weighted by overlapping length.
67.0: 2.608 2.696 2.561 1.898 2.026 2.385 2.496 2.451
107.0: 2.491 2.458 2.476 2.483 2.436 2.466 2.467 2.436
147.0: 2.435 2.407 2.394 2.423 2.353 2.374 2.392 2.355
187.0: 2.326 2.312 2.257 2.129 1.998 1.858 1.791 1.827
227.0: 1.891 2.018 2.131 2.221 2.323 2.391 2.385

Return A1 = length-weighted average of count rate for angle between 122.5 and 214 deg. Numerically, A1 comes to 2.33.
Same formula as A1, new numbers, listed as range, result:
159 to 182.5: 2.38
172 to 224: 2.14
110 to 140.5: 2.46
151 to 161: 2.4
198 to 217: 1.99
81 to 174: 2.4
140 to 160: 2.42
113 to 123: 2.48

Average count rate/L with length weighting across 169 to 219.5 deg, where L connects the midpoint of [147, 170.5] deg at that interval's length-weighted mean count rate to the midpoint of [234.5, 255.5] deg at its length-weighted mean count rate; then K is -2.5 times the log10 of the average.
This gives 0.08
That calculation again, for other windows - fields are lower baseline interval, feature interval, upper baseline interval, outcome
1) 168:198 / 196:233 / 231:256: 0.170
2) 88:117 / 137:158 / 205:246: -0.073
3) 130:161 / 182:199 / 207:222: -0.125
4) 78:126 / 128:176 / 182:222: -0.088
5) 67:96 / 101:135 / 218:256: -0.079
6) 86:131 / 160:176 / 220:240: -0.084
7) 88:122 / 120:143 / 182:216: -0.045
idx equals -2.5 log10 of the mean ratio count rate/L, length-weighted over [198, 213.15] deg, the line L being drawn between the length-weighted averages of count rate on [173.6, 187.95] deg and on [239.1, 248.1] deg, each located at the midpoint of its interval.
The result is 0.144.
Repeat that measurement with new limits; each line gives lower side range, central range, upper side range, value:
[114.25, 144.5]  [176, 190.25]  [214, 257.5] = -0.04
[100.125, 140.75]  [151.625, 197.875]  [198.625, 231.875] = -0.10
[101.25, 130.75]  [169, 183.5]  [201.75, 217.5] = -0.12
